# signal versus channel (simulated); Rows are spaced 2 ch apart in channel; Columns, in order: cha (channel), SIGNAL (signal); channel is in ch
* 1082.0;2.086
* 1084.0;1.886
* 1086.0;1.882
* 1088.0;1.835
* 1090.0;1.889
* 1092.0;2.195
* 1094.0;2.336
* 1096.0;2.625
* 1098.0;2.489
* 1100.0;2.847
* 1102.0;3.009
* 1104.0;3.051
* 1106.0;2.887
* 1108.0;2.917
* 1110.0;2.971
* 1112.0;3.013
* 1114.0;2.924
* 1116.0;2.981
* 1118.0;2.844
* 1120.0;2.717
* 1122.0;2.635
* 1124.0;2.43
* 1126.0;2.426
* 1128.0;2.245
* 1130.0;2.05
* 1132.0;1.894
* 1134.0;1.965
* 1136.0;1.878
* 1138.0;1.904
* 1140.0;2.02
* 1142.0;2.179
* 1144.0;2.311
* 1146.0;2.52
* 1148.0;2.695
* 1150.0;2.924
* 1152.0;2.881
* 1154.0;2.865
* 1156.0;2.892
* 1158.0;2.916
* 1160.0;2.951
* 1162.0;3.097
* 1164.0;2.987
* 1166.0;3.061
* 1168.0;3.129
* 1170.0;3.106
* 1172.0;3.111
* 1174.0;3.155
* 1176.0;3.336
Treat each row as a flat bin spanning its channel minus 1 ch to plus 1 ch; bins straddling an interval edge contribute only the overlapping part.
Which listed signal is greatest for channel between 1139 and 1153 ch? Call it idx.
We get 2.924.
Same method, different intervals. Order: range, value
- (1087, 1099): 2.625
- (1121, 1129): 2.635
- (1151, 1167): 3.097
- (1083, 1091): 1.889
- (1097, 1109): 3.051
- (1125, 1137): 2.426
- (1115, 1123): 2.981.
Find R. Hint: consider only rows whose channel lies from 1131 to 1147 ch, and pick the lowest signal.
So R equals 1.878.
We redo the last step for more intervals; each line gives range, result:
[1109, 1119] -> 2.844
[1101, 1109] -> 2.887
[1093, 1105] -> 2.336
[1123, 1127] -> 2.426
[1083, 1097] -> 1.835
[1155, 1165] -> 2.892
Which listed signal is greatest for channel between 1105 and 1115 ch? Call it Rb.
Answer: 3.013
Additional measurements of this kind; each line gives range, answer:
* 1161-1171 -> 3.129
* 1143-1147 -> 2.52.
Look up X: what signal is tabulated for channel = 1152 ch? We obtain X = 2.881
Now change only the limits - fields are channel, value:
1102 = 3.009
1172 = 3.111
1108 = 2.917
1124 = 2.43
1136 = 1.878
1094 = 2.336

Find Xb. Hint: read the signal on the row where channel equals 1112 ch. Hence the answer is 3.013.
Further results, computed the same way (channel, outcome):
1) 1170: 3.106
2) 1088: 1.835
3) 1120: 2.717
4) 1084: 1.886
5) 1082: 2.086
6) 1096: 2.625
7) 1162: 3.097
